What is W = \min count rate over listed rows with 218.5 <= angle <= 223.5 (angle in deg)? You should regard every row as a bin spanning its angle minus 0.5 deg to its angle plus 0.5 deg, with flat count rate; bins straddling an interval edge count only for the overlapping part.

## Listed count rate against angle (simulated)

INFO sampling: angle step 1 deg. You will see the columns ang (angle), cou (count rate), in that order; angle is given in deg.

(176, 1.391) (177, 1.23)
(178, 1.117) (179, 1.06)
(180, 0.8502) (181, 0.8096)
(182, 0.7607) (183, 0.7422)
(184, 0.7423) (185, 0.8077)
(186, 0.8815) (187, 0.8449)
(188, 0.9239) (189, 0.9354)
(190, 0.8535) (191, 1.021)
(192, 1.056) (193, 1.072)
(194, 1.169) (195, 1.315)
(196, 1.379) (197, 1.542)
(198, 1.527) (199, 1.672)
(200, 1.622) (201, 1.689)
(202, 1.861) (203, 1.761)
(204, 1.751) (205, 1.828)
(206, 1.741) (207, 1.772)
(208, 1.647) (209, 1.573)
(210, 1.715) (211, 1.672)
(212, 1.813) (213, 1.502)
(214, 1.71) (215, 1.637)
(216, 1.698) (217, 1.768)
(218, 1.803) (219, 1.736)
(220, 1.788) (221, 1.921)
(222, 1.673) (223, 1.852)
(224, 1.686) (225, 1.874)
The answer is 1.673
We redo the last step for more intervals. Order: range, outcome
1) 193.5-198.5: 1.169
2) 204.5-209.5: 1.573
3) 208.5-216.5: 1.502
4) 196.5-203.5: 1.527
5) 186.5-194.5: 0.8449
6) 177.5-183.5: 0.7422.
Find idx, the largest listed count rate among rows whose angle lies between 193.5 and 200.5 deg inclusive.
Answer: 1.672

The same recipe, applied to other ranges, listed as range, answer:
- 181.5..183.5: 0.7607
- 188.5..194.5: 1.169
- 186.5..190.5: 0.9354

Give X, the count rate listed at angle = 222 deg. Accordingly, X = 1.673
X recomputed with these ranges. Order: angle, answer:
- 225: 1.874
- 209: 1.573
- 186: 0.8815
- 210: 1.715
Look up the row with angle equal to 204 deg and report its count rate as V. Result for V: 1.751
